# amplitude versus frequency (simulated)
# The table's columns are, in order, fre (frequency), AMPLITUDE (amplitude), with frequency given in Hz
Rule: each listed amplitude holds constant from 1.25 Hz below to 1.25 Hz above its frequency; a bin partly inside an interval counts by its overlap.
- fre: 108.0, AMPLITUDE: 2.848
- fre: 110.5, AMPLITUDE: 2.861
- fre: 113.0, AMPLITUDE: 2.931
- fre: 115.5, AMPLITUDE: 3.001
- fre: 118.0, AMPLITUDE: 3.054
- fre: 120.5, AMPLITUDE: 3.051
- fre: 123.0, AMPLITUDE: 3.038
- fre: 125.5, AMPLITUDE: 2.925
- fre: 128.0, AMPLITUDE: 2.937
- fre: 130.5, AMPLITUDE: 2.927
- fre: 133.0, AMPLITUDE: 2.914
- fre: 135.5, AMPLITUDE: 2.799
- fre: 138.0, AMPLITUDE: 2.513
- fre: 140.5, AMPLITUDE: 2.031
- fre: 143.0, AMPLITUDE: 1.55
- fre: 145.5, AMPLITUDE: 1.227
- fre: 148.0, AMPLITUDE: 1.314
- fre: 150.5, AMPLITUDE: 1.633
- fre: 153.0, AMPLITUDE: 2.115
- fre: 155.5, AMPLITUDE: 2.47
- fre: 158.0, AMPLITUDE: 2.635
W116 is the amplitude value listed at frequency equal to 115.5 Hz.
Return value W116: 3.001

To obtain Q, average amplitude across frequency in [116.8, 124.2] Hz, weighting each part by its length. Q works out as 3.05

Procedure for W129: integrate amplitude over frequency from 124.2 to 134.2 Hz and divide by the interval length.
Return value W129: 2.93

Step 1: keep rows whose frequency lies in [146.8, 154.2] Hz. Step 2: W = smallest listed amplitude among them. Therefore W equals 1.314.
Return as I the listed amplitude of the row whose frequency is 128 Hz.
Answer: 2.937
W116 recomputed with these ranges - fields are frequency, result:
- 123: 3.038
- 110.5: 2.861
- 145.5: 1.227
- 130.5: 2.927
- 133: 2.914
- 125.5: 2.925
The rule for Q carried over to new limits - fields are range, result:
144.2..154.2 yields 1.57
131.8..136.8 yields 2.85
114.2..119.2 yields 3.03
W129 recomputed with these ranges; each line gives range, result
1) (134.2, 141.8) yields 2.44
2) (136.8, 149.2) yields 1.73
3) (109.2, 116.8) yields 2.93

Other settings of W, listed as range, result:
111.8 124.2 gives 2.931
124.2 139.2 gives 2.513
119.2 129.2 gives 2.925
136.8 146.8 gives 1.227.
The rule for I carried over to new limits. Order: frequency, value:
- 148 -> 1.314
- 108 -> 2.848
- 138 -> 2.513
